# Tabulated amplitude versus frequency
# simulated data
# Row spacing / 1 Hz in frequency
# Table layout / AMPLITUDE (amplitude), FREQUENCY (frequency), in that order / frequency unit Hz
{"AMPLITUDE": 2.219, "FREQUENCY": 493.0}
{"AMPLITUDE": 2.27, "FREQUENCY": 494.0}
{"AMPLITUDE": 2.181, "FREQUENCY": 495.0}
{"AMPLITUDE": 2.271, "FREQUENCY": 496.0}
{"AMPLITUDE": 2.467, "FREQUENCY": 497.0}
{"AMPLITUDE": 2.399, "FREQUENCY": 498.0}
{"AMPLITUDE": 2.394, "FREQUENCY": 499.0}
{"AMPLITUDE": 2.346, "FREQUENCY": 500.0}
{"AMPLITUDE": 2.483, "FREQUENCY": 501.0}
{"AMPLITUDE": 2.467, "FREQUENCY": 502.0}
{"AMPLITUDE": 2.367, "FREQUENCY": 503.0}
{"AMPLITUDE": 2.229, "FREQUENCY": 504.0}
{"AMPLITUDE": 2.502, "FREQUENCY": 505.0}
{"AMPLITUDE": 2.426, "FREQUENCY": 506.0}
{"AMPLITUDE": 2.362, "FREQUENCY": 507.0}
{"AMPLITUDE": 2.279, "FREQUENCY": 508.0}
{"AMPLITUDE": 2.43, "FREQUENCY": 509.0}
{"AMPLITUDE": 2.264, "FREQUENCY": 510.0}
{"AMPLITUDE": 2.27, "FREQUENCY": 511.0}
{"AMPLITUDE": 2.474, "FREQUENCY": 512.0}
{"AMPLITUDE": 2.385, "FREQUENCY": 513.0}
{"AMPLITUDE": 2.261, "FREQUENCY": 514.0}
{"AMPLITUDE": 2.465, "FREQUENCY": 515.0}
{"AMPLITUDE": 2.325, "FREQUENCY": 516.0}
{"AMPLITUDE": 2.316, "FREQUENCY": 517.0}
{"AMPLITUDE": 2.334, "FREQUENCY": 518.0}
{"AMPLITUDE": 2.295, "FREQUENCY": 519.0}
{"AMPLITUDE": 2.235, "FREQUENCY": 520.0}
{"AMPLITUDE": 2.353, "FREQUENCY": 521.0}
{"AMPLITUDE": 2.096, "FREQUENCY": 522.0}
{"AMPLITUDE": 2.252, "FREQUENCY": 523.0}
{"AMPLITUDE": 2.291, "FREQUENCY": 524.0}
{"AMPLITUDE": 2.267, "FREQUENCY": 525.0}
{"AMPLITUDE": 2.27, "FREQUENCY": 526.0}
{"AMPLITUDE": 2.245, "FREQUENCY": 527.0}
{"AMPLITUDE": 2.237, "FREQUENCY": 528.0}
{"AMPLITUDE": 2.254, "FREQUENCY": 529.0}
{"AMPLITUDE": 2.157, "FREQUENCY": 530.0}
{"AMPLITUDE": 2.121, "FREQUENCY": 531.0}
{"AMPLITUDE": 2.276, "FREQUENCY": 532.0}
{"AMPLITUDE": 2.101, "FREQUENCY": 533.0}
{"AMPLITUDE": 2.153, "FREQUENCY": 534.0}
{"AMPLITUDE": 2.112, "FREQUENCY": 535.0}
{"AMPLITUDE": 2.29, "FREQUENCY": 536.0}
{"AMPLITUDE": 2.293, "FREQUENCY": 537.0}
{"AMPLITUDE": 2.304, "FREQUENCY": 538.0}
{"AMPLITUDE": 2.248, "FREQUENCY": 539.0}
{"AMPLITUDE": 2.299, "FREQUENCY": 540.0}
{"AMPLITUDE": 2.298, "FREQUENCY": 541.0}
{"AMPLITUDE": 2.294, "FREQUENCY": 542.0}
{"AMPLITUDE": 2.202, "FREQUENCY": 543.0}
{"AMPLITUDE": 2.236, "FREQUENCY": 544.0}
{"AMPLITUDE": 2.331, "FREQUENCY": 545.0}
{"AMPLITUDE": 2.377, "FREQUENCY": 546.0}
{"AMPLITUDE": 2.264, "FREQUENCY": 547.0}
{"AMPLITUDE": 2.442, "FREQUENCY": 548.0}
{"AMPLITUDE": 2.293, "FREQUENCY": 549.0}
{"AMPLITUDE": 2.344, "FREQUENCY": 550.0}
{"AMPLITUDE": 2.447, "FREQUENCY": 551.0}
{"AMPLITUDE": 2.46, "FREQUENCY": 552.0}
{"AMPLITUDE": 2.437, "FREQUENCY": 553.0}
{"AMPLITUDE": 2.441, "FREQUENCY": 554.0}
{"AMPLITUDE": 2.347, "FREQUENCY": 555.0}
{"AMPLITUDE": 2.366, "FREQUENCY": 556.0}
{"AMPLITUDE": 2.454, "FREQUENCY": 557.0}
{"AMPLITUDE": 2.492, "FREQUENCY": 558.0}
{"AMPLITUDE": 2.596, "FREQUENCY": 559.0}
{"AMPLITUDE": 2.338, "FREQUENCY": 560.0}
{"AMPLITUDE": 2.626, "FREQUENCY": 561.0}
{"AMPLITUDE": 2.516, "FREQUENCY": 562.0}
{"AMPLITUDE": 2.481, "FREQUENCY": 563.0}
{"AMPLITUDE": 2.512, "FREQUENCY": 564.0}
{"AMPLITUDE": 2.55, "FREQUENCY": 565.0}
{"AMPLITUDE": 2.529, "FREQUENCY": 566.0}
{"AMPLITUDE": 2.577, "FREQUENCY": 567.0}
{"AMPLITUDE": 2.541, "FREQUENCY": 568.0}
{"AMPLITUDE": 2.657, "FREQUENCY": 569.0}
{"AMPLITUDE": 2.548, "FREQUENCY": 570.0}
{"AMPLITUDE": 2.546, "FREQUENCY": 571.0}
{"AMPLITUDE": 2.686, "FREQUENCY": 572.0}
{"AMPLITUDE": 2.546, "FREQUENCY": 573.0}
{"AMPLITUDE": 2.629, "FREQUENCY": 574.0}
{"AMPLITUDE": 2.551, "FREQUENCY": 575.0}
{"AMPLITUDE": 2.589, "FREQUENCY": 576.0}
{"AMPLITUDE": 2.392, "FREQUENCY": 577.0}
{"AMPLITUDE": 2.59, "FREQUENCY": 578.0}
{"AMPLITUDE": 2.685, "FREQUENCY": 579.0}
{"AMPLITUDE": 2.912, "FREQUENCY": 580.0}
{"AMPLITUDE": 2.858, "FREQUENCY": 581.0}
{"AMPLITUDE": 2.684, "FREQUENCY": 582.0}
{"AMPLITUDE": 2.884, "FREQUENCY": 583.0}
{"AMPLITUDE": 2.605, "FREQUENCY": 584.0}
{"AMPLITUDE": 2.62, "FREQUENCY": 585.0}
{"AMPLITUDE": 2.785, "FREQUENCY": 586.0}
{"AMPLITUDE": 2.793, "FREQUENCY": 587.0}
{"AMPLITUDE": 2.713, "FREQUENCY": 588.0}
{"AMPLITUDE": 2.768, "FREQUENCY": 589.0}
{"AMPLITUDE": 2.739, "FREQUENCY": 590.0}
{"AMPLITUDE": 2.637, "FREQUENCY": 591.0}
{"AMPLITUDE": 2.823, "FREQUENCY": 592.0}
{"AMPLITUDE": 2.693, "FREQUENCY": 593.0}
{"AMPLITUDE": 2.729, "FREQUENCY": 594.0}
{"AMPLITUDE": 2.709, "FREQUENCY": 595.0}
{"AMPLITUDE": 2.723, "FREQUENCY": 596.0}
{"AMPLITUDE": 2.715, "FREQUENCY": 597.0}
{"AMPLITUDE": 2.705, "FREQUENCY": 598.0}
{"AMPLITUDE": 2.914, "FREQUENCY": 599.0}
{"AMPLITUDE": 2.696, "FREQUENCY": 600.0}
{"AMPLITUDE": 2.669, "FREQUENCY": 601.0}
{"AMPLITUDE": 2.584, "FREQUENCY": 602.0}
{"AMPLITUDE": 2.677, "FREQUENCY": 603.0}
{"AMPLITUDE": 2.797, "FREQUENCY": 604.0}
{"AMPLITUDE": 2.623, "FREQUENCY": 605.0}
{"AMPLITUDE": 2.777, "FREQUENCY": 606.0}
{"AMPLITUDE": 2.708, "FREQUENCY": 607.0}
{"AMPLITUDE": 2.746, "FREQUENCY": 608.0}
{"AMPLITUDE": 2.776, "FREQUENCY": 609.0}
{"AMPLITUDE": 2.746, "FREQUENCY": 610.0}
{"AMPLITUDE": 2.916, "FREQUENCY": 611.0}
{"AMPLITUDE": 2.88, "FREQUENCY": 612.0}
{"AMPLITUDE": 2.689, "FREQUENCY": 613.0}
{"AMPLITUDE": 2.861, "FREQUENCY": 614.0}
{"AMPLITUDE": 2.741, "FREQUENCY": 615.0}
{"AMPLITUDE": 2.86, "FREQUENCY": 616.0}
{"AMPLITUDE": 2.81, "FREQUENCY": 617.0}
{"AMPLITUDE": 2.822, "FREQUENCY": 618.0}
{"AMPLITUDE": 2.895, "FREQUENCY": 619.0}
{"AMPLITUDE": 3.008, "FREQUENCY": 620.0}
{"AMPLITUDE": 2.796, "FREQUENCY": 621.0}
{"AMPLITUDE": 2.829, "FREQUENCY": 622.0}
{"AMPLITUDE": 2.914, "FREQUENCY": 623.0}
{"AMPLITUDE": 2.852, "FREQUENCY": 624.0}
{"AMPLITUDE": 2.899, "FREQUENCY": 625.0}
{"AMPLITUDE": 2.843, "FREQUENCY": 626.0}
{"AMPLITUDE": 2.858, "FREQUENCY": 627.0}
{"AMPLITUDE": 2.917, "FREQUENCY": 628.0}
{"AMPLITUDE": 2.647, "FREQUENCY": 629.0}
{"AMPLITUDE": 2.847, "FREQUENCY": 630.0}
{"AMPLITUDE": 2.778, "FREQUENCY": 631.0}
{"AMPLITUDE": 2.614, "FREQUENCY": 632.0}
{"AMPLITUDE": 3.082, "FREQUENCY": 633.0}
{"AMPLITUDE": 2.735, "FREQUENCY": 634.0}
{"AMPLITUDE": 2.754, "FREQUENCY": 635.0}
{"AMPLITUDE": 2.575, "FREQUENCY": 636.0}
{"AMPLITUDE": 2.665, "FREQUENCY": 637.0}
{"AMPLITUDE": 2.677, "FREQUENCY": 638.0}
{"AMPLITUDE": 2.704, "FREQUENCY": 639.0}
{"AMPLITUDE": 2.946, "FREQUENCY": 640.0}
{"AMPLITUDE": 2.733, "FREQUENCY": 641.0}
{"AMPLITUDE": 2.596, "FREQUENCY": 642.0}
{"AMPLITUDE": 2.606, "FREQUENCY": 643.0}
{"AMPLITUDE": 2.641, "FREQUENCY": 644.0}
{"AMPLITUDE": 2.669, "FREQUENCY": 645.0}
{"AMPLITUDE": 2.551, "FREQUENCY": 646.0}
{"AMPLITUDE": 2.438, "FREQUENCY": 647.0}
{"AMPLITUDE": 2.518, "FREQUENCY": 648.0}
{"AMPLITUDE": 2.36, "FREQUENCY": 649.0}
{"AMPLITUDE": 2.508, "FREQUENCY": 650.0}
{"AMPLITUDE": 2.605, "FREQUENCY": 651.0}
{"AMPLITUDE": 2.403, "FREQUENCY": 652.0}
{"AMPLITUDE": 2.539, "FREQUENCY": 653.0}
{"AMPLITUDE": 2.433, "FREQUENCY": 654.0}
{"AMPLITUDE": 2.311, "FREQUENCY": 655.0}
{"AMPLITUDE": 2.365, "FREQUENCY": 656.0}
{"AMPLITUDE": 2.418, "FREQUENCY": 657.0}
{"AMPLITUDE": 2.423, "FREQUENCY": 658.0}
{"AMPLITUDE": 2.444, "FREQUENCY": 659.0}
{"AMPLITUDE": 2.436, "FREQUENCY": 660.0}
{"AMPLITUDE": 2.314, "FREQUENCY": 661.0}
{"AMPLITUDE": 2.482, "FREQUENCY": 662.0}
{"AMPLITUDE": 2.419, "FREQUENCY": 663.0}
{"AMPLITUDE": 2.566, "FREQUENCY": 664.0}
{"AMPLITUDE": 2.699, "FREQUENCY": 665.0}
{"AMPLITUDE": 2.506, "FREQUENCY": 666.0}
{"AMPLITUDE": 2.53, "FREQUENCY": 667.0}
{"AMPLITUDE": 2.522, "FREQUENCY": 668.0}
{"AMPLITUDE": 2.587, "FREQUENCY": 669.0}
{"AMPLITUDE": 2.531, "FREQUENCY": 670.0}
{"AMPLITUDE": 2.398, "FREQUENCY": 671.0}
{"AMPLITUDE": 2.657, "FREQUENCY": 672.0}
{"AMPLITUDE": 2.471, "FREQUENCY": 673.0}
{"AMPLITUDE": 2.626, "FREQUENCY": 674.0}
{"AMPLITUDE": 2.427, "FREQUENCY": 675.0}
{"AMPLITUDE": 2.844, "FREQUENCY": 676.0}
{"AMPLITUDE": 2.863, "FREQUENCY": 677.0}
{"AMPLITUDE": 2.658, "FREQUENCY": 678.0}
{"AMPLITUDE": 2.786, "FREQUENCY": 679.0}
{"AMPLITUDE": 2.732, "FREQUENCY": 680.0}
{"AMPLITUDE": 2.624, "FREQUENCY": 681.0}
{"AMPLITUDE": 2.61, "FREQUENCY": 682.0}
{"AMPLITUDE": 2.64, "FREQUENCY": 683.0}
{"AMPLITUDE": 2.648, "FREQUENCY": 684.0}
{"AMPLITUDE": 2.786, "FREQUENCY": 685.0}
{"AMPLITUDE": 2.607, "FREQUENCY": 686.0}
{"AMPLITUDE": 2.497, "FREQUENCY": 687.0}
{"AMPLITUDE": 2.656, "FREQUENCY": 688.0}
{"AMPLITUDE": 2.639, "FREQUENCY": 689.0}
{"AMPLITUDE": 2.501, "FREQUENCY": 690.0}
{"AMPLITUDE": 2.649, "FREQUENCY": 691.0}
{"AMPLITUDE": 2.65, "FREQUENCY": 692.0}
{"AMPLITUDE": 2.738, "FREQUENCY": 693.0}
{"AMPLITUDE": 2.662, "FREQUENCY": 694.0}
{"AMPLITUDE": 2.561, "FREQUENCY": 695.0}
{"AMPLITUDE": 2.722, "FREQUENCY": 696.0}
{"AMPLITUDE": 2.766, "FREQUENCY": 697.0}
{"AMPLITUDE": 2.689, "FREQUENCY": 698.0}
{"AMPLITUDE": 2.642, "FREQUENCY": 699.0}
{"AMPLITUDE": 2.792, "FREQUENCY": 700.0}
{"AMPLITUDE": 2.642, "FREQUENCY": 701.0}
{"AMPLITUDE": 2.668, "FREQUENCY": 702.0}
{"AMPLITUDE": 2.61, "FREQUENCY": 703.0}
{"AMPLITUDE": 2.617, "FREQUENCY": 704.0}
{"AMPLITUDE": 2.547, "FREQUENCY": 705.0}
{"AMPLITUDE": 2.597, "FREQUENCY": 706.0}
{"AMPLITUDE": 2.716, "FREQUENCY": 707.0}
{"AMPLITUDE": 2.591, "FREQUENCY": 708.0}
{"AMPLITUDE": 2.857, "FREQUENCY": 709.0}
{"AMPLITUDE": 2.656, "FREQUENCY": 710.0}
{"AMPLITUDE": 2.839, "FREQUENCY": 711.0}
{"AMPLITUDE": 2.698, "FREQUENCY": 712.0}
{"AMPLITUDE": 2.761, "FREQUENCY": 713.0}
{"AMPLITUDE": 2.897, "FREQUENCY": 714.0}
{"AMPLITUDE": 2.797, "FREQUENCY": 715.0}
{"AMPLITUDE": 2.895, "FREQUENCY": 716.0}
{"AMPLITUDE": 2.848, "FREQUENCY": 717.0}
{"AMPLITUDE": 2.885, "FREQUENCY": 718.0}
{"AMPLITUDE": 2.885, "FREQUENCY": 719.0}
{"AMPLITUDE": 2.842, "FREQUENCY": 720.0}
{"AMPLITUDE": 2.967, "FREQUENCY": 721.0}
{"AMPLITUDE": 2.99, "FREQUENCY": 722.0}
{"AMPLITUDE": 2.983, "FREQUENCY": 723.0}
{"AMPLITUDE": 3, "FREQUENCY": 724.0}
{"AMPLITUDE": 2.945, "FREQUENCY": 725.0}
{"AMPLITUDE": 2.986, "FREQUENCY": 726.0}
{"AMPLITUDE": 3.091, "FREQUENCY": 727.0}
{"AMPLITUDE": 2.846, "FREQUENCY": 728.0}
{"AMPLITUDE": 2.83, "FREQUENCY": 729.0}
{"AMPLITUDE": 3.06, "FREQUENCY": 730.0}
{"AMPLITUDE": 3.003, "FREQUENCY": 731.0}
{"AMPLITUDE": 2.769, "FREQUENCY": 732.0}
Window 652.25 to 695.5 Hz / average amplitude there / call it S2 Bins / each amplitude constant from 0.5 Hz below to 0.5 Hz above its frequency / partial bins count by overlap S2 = 2.57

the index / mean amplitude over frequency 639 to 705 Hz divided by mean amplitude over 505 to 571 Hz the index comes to 1.1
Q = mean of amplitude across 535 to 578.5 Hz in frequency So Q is 2.44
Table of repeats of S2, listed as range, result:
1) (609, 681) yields 2.66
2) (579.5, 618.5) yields 2.75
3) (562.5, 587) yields 2.63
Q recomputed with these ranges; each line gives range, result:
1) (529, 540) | 2.21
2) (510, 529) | 2.3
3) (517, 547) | 2.25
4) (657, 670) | 2.49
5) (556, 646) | 2.71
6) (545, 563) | 2.42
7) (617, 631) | 2.85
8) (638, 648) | 2.65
